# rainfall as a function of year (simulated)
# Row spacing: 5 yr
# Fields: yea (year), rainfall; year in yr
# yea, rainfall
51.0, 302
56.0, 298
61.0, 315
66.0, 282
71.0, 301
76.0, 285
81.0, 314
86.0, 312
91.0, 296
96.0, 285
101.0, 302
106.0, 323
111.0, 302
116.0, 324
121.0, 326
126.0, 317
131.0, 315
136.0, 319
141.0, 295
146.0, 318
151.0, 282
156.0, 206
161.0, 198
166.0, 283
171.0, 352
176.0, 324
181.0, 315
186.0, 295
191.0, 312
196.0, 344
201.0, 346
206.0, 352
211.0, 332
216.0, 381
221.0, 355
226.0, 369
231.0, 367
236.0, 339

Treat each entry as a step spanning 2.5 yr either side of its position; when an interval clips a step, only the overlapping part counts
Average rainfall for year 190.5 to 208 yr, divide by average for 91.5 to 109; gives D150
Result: 1.13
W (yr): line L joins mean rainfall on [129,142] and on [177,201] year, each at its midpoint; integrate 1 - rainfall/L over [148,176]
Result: 4.01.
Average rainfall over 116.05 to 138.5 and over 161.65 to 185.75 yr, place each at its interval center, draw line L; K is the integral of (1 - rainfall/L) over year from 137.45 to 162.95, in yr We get 4.1 yr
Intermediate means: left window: 320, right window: 307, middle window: 264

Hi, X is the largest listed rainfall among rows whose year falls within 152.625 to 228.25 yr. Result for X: 381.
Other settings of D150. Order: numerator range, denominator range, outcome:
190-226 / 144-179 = 1.24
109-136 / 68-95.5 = 1.06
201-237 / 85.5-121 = 1.16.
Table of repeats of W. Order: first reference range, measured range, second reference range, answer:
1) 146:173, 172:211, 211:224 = -1.2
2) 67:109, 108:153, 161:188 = -1.3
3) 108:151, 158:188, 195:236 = 3.7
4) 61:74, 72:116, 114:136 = 0.5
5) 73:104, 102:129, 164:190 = -1.2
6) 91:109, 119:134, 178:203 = -0.5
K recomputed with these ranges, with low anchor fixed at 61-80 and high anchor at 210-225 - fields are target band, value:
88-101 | 0.50 yr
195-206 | 0.17 yr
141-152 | 0.90 yr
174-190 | 1.53 yr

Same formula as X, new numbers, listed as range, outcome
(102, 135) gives 326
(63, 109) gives 323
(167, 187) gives 352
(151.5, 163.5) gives 206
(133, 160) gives 319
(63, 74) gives 301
